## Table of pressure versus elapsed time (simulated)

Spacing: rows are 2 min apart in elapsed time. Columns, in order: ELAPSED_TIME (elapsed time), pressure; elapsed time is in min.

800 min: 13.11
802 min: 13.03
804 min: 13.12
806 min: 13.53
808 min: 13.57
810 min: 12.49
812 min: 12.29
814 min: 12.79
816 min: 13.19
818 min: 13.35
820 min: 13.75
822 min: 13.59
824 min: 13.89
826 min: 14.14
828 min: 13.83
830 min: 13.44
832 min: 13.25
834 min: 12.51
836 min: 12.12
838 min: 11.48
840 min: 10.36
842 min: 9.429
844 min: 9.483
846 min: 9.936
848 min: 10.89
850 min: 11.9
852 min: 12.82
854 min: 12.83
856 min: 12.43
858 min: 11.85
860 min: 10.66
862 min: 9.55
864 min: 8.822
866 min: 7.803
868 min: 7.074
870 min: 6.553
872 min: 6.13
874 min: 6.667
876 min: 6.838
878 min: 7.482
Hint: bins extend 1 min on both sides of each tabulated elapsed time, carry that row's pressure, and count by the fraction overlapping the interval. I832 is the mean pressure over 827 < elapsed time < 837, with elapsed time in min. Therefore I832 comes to 13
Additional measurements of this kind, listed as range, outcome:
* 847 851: 11.4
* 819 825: 13.7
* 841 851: 10.3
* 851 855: 12.8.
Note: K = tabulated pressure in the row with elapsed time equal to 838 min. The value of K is 11.48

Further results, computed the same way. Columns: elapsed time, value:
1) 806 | 13.53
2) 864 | 8.822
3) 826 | 14.14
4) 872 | 6.13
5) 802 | 13.03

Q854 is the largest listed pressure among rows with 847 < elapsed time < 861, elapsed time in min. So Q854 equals 12.83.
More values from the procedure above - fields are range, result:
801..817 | 13.57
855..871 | 12.43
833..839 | 12.51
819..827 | 14.14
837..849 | 11.48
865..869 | 7.803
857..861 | 11.85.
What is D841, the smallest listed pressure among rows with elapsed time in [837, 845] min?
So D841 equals 9.429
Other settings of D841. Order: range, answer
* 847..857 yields 10.89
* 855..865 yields 8.822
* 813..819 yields 12.79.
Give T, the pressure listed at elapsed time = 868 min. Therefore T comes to 7.074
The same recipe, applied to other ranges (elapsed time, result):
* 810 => 12.49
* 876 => 6.838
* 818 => 13.35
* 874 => 6.667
